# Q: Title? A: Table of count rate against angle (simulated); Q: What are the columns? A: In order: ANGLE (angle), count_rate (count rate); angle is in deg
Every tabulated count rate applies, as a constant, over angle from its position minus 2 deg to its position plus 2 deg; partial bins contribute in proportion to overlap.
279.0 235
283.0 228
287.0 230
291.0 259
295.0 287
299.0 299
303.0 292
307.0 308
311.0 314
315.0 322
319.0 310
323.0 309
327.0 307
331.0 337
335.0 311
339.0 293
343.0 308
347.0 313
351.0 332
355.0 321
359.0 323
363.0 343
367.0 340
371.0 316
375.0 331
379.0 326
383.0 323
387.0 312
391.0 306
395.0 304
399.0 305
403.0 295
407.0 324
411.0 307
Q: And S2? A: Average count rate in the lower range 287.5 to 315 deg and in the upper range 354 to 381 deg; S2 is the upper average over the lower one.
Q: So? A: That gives 1.1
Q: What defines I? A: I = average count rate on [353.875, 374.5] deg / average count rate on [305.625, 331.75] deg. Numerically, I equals 1.0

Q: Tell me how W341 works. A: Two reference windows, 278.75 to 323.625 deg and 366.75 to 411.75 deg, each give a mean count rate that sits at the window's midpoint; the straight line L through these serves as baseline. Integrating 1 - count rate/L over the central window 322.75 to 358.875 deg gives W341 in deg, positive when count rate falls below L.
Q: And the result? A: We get -2.11 deg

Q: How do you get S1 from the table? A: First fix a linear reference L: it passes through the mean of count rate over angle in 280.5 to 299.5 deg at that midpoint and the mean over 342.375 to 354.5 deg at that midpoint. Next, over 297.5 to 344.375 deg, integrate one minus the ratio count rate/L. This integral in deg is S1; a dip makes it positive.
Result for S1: -3.2 deg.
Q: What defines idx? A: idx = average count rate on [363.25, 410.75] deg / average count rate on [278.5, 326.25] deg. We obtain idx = 1.1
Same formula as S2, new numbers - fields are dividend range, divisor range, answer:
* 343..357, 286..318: 1.10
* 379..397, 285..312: 1.11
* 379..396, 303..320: 1.01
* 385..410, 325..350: 0.99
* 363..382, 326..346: 1.06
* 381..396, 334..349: 1.02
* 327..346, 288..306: 1.10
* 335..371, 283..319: 1.12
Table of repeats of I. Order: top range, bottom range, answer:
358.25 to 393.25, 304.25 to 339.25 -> 1.04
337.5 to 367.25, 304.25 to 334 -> 1.02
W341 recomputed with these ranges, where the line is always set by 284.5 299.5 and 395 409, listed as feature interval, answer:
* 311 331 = -2.8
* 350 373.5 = -3.0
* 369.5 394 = -1.6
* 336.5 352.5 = -1.5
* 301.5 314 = -1.7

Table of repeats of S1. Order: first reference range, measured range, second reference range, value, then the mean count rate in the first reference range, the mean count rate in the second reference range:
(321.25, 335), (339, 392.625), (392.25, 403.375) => -2.2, 317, 303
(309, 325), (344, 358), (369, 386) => -0.1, 314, 323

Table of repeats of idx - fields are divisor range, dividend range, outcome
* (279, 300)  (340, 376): 1.26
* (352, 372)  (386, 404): 0.92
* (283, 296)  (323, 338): 1.25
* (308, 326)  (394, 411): 0.98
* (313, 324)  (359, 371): 1.06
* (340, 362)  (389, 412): 0.96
